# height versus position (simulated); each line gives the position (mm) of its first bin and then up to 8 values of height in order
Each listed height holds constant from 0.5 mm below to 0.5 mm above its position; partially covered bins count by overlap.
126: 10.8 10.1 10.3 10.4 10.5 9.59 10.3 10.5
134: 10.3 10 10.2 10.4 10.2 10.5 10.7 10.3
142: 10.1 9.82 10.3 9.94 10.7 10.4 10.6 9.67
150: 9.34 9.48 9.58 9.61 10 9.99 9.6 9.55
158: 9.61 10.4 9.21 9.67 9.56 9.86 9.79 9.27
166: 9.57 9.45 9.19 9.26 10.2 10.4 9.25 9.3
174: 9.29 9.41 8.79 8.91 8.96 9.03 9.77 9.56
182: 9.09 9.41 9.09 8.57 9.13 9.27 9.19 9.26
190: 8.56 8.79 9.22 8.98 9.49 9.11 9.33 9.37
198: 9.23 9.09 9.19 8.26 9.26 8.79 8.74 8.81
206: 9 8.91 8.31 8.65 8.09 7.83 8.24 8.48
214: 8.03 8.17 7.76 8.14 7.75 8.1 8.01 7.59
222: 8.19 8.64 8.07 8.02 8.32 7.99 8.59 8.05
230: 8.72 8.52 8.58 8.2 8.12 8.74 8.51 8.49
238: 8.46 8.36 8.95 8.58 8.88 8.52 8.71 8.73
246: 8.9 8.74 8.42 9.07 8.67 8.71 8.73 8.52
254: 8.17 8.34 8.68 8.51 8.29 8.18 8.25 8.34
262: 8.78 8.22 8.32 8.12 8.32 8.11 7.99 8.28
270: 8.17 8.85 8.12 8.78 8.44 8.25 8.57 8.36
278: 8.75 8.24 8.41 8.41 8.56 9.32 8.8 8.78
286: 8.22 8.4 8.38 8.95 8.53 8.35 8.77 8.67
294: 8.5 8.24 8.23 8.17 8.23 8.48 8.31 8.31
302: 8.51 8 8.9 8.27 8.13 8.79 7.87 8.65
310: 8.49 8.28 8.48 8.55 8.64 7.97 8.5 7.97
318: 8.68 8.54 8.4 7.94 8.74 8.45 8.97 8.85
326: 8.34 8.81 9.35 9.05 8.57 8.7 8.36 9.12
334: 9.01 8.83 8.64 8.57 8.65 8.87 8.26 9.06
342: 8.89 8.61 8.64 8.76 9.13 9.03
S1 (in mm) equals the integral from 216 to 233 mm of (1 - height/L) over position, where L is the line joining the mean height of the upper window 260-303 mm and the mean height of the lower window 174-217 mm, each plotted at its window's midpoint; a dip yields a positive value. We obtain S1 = 1.0 mm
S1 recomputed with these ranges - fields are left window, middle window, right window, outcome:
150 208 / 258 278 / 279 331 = 0.9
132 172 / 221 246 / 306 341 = 2.3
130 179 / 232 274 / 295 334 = 2.4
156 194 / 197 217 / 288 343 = 1.3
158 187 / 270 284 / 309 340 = 0.5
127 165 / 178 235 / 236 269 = 3.1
